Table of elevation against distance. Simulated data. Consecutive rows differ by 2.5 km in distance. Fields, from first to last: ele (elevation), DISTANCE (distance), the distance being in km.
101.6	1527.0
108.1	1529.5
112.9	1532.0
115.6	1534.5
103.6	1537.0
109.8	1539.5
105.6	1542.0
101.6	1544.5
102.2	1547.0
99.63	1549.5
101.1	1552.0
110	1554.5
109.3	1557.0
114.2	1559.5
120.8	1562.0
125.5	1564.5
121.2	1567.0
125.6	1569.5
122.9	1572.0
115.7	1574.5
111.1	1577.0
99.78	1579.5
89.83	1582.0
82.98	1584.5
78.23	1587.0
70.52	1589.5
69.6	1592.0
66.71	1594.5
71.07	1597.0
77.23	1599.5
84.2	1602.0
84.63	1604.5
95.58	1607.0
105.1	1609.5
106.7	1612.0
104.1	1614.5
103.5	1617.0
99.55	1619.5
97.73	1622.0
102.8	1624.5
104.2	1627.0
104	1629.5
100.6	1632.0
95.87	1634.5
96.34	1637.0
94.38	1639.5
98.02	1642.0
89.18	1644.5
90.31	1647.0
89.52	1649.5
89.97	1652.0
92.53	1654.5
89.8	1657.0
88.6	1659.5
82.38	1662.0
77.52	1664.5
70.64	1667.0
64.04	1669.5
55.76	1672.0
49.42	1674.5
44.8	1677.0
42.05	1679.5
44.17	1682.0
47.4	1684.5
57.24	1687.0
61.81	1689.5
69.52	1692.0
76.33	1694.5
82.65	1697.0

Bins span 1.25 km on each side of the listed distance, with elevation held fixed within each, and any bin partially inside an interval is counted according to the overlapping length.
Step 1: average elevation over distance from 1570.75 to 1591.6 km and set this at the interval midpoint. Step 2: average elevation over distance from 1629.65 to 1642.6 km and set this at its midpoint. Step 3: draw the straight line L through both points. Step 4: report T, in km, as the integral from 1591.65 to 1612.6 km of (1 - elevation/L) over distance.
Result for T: 2.6 km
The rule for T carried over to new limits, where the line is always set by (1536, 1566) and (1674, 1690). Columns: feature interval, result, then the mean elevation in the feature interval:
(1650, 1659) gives -4.2 km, 90.5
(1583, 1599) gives 3.0 km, 73.6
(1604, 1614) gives -2.1 km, 99.5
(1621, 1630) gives -3.3 km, 102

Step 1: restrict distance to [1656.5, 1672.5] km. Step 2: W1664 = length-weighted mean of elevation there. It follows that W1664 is 75.8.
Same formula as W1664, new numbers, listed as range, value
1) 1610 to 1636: 102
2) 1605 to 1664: 96.2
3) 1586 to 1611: 80.6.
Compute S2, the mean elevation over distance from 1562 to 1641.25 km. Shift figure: 97.4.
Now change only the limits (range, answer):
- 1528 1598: 102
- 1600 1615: 95.4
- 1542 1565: 109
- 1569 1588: 103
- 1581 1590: 81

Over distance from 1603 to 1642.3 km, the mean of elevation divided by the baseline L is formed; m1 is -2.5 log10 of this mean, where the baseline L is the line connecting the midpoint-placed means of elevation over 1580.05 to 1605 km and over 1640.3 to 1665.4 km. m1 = -0.19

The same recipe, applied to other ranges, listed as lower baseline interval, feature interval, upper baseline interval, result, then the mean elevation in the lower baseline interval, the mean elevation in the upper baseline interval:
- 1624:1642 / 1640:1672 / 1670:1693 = -0.09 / 99.5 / 52.7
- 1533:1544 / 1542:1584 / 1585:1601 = -0.20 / 108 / 72.9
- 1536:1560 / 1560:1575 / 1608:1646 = -0.17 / 105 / 100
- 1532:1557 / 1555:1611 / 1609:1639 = 0.07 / 106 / 101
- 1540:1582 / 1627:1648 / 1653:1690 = -0.22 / 111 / 64.8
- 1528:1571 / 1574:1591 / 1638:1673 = 0.13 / 111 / 84.1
